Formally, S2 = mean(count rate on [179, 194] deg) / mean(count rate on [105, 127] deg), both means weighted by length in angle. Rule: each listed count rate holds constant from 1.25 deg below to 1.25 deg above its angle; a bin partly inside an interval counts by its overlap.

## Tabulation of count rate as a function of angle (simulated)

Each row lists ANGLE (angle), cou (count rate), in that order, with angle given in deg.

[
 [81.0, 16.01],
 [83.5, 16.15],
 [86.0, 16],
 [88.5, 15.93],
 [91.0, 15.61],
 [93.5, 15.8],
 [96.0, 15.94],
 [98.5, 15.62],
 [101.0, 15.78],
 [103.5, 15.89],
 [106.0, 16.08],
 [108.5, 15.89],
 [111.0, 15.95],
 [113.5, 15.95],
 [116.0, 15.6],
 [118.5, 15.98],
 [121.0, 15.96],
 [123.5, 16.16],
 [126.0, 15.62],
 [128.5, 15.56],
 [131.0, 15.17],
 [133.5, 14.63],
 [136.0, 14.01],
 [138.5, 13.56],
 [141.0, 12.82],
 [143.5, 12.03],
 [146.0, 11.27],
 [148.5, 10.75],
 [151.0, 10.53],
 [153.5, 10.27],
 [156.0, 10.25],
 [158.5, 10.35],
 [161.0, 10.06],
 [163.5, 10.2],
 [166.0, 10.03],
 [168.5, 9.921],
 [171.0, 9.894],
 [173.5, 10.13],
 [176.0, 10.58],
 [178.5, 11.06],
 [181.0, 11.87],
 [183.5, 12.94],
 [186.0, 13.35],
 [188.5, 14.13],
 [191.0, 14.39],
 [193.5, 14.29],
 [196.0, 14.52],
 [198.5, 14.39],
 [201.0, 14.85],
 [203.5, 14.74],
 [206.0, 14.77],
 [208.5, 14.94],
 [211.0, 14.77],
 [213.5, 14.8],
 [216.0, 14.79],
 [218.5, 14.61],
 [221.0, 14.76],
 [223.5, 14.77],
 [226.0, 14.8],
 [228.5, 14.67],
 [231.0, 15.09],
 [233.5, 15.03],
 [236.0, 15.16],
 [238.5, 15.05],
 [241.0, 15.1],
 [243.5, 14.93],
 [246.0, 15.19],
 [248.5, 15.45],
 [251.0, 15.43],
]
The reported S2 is 0.84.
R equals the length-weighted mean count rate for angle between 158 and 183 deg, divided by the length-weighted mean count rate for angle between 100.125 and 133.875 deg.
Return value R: 0.7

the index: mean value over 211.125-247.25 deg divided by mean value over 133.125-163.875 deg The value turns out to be 1.29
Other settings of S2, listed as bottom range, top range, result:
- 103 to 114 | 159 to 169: 0.63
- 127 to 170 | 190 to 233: 1.24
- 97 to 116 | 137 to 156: 0.73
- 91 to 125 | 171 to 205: 0.82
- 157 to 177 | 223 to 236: 1.47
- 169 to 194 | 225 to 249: 1.24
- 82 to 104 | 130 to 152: 0.80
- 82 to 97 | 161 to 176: 0.63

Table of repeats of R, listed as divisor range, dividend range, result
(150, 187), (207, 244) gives 1.38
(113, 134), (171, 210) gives 0.85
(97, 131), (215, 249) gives 0.94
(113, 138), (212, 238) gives 0.96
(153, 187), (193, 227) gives 1.37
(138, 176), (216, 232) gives 1.38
